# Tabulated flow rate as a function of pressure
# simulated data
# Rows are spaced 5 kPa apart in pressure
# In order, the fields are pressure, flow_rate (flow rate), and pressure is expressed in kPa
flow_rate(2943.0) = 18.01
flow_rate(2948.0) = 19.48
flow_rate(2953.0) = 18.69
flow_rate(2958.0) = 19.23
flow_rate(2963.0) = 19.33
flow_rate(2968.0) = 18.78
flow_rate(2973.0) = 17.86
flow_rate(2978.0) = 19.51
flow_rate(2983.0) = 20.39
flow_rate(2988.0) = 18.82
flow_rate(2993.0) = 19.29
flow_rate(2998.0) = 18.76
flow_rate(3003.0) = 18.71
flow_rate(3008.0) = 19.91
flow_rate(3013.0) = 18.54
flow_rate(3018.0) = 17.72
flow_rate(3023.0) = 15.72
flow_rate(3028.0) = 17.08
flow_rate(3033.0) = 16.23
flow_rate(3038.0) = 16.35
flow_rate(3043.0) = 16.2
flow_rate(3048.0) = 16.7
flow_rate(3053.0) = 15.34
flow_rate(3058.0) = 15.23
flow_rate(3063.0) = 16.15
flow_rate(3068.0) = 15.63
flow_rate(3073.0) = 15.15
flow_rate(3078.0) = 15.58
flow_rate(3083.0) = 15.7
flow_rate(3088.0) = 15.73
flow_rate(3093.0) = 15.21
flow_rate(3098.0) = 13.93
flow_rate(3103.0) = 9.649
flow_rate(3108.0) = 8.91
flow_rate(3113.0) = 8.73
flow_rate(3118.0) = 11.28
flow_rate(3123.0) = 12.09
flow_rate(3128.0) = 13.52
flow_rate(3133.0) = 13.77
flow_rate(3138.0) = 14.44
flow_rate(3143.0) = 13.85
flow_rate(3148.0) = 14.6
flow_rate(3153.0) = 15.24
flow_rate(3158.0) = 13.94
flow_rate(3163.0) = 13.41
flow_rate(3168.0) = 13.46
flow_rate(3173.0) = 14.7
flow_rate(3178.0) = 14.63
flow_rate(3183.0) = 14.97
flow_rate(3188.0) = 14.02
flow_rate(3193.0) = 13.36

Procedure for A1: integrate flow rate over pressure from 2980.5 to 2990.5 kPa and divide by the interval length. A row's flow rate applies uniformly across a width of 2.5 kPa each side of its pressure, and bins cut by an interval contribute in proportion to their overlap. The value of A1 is 19.6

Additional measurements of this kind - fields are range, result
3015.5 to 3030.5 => 16.8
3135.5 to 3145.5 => 14.1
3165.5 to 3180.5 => 14.3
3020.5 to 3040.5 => 16.3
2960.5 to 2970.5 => 19.1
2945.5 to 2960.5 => 19.1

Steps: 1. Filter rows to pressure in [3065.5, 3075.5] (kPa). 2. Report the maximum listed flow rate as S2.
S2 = 15.63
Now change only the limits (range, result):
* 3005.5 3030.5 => 19.91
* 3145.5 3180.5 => 15.24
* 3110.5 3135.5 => 13.77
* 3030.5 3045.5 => 16.35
